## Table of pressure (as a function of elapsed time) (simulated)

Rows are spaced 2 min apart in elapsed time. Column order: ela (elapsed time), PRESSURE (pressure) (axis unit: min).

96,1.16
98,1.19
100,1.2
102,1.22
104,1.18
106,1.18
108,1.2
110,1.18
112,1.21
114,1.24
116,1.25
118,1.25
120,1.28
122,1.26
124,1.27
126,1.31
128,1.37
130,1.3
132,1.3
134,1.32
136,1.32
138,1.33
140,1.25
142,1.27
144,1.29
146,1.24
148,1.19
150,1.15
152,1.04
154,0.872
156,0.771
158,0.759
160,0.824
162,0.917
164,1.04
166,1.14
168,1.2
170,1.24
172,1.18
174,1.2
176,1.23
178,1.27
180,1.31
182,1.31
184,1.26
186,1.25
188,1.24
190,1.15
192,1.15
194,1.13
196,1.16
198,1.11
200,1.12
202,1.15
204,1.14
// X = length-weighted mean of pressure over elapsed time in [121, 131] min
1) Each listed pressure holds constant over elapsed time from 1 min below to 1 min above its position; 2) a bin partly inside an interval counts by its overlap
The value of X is 1.3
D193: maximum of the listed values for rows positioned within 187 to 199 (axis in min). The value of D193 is 1.24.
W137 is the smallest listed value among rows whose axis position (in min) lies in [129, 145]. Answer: 1.25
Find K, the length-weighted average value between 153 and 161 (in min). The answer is 0.806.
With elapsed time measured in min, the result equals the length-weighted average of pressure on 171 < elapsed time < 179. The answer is 1.22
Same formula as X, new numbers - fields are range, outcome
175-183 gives 1.28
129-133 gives 1.3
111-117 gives 1.23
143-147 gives 1.27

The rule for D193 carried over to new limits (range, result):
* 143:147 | 1.29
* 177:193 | 1.31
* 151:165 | 1.04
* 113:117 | 1.25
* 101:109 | 1.22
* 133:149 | 1.33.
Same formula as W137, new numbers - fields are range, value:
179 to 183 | 1.31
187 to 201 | 1.11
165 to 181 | 1.14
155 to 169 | 0.759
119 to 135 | 1.26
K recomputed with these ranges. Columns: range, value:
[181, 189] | 1.27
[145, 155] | 1.1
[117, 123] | 1.26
